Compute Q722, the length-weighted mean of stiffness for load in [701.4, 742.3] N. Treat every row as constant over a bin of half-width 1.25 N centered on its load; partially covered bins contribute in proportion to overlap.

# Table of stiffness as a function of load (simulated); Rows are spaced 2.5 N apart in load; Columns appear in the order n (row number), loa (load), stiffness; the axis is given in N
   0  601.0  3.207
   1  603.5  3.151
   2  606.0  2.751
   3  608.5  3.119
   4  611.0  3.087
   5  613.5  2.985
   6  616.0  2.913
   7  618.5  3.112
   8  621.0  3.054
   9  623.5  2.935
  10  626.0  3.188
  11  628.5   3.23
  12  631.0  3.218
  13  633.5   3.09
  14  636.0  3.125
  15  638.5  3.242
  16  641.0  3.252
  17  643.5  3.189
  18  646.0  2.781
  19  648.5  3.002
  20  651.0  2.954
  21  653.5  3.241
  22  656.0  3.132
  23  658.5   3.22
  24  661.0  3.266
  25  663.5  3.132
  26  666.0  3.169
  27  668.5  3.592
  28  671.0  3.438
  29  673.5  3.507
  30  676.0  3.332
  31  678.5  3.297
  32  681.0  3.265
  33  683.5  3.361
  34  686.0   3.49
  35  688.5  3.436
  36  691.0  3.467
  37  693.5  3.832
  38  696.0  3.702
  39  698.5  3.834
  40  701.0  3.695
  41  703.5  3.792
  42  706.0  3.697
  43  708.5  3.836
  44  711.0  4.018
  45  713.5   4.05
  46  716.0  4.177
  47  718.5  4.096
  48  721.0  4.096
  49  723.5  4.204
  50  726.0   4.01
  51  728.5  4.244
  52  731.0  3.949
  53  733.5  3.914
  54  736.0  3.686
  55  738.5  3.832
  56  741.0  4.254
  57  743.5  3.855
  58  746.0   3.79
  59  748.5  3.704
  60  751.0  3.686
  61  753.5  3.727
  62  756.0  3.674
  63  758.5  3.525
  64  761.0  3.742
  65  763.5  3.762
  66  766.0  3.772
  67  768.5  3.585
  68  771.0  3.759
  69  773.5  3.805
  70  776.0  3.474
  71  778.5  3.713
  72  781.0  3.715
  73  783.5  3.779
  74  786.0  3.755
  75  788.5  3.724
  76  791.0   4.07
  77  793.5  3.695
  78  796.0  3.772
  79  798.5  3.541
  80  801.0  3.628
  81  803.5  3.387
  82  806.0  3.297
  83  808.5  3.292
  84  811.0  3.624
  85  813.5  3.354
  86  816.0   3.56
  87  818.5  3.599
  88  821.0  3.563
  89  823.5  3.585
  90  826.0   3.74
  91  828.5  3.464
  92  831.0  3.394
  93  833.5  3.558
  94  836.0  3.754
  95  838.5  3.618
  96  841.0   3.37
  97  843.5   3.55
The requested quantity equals 3.98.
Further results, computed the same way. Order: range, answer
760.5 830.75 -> 3.63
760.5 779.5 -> 3.7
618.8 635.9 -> 3.12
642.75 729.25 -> 3.56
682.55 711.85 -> 3.68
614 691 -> 3.21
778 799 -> 3.76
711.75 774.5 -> 3.88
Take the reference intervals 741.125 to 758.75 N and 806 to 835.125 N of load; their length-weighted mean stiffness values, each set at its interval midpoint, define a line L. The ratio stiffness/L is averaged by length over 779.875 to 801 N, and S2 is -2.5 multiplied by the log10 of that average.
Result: -0.04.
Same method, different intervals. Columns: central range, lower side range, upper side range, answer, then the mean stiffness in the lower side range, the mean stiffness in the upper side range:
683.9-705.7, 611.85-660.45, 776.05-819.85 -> -0.11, 3.1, 3.61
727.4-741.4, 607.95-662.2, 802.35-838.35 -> -0.19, 3.11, 3.52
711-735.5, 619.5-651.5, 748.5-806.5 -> -0.18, 3.1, 3.68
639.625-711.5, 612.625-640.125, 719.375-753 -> 0.02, 3.1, 3.94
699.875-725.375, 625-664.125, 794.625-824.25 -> -0.20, 3.14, 3.52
